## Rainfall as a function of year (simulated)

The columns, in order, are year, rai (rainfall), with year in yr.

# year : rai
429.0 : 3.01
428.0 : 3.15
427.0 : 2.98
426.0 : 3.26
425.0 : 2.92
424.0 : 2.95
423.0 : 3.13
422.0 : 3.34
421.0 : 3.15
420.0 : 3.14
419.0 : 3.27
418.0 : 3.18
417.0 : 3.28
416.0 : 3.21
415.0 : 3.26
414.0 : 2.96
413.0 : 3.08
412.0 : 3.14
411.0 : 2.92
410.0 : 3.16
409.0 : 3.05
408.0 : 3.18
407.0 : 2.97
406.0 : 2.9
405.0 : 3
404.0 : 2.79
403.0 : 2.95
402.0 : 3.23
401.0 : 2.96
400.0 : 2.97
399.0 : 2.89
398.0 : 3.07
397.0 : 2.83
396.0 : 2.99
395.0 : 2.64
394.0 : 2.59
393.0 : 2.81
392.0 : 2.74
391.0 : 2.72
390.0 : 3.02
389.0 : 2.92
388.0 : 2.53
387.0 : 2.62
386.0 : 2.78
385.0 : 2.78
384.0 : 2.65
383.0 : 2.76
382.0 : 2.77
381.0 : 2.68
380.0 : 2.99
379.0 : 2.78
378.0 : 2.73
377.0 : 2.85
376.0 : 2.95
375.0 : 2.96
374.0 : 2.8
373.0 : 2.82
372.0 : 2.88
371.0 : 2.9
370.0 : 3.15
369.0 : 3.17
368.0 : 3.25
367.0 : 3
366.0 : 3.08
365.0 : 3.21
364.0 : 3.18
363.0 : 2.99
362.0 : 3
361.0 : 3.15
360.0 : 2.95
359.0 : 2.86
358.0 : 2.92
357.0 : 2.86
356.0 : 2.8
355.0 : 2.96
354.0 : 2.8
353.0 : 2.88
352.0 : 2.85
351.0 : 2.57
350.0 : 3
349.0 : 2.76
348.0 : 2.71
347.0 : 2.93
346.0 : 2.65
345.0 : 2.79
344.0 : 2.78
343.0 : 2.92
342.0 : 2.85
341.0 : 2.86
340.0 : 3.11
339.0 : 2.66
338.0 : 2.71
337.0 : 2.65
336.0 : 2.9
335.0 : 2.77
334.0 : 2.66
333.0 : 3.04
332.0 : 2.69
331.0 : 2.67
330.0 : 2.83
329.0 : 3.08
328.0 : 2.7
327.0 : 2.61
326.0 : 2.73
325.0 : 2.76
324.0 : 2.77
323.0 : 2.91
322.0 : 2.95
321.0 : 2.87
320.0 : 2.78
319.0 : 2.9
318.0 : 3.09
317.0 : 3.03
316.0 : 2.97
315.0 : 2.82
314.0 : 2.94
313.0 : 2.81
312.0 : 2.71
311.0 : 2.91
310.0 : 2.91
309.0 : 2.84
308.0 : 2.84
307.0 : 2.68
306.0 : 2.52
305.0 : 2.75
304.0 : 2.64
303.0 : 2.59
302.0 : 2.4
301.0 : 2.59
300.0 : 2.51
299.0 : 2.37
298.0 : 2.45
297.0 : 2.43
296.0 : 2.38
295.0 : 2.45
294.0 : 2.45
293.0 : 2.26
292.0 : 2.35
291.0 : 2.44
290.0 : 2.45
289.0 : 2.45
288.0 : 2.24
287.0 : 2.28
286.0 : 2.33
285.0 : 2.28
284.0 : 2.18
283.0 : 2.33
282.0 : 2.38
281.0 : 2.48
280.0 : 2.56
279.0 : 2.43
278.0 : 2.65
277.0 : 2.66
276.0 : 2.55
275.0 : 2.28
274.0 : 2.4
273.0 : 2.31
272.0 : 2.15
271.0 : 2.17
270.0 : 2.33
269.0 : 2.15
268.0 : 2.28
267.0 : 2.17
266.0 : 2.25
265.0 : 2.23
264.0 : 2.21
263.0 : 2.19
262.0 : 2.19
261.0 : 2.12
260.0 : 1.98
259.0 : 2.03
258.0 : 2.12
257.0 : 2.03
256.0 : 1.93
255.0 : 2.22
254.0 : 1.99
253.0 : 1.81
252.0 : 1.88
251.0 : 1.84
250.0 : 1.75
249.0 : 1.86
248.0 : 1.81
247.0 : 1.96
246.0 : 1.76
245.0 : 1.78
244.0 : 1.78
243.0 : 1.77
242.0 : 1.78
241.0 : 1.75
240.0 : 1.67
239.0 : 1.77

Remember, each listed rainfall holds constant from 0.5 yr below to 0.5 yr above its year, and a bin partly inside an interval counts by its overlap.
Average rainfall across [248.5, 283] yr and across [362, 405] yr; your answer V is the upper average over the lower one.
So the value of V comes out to 1.32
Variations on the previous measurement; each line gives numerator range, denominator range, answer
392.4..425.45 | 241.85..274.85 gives 1.48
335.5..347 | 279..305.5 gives 1.16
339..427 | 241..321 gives 1.25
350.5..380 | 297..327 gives 1.07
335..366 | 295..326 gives 1.05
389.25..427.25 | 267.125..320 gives 1.19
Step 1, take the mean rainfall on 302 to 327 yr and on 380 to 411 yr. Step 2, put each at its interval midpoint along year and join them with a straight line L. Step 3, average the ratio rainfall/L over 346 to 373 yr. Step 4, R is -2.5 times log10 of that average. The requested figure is -0.04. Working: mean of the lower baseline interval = 2.81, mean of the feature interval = 2.95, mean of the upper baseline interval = 2.87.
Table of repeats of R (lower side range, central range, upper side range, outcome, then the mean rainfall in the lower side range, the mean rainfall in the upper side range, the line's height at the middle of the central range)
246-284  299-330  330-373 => -0.08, 2.18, 2.89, 2.59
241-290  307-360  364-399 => -0.11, 2.15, 2.87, 2.57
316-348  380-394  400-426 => 0.09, 2.83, 3.09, 3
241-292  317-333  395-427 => -0.13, 2.16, 3.06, 2.53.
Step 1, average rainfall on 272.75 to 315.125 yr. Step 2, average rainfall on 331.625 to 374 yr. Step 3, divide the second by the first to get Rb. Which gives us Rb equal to 1.15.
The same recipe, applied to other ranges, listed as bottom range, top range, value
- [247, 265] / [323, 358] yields 1.40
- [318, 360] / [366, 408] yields 1.02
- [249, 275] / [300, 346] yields 1.33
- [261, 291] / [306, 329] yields 1.22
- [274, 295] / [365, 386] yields 1.21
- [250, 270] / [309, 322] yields 1.39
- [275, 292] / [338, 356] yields 1.17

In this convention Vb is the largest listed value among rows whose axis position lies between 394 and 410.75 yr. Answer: 3.23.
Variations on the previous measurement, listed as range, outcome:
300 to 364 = 3.18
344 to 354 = 3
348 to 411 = 3.25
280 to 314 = 2.94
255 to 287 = 2.66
